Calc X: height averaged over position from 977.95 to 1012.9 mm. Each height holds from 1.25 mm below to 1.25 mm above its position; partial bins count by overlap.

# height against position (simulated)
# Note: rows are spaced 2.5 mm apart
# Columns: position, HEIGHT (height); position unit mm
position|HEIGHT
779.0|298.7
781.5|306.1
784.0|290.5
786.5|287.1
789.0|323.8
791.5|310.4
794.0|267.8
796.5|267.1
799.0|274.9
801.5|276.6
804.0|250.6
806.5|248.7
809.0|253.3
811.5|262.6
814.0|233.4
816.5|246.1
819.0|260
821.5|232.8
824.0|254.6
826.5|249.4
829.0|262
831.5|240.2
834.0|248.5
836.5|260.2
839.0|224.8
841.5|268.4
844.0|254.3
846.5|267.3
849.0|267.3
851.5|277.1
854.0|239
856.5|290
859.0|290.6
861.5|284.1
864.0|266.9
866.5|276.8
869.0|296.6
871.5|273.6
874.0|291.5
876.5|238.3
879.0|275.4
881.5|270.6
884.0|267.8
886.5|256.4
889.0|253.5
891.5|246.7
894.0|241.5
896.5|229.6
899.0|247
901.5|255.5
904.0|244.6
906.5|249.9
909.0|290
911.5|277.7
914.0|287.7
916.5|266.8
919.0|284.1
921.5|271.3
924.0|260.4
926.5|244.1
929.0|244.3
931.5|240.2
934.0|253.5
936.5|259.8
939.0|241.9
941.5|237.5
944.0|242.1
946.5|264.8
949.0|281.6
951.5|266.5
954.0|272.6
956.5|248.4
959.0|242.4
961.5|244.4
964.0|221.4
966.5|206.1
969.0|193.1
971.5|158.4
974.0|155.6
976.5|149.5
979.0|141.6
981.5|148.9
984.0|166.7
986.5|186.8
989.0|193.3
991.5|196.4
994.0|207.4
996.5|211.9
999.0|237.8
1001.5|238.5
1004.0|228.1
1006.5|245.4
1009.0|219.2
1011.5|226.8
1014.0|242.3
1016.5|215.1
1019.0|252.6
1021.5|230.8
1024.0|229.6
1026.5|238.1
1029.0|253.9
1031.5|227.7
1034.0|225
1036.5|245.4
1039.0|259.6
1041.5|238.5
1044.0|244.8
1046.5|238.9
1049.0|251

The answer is 204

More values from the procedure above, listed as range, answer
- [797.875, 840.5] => 252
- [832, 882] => 268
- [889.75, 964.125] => 256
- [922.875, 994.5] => 220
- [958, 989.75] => 185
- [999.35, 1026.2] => 233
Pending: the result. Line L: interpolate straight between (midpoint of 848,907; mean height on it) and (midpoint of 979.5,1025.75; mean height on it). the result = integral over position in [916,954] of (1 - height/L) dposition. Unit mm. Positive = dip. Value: -2.6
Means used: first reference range 264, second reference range 214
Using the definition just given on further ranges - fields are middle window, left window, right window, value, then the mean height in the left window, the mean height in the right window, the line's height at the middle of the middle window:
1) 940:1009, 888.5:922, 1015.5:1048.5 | 9.51 mm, 260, 239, 249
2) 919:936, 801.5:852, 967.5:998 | -4.27 mm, 253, 177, 204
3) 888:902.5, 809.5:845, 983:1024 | -0.44 mm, 250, 219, 238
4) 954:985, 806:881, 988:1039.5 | 5.84 mm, 261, 229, 238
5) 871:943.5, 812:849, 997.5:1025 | -4.44 mm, 251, 233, 243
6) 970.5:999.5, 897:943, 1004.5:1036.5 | 7.68 mm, 258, 234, 243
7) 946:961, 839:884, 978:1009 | -2.64 mm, 271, 201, 222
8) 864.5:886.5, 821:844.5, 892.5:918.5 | -1.46 mm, 250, 260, 256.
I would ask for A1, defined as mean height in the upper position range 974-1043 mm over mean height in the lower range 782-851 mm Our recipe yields 0.82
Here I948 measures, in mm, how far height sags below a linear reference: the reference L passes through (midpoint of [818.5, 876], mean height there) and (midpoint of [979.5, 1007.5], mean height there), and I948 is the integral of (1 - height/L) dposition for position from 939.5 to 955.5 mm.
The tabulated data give -2.7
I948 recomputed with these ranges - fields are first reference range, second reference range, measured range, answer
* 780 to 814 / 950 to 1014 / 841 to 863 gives -1.22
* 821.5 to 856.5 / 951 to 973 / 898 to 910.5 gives -0.95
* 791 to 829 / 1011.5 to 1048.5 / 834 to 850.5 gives -0.08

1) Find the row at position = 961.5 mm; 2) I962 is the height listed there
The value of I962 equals 244.4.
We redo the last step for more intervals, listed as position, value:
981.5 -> 148.9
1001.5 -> 238.5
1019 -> 252.6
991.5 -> 196.4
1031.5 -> 227.7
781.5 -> 306.1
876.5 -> 238.3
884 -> 267.8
